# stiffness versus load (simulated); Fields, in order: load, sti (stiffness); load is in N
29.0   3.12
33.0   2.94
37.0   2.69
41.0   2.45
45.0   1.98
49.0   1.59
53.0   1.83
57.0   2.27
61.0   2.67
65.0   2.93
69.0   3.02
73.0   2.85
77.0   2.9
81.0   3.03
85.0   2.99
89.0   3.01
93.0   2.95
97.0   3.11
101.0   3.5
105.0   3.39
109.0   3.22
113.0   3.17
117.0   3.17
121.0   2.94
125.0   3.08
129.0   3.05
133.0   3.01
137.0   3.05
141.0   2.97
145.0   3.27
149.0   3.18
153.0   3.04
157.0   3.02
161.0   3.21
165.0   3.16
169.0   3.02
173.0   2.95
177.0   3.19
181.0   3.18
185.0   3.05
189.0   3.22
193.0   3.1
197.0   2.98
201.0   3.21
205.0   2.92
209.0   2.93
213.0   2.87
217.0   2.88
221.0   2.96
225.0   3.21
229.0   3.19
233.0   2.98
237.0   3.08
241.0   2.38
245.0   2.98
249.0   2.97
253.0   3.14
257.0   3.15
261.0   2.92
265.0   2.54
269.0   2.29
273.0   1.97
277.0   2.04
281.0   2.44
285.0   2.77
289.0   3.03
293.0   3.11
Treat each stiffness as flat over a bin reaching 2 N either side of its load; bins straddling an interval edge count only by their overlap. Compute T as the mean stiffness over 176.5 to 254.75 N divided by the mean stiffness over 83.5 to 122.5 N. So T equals 0.96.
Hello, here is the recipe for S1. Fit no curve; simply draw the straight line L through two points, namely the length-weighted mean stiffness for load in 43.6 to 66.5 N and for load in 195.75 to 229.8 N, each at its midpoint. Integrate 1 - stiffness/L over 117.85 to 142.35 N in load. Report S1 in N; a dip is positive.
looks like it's -4.16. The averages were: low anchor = 2.2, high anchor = 3.01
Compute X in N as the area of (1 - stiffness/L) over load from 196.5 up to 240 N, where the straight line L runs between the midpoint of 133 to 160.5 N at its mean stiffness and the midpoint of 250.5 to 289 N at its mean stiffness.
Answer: -3.0 N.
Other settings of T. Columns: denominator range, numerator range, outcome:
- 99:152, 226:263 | 0.95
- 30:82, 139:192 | 1.22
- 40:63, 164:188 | 1.46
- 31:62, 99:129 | 1.40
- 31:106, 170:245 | 1.10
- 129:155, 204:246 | 0.95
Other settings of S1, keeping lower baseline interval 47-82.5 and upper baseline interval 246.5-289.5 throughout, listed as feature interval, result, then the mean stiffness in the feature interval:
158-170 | -2.42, 3.13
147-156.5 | -1.82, 3.1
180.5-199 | -3.43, 3.1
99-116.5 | -4.95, 3.31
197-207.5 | -1.69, 3.04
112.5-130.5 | -3.42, 3.08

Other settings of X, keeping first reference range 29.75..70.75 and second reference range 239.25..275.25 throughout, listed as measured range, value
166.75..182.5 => -2.9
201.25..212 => -1.3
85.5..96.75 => -2.2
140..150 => -2.3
